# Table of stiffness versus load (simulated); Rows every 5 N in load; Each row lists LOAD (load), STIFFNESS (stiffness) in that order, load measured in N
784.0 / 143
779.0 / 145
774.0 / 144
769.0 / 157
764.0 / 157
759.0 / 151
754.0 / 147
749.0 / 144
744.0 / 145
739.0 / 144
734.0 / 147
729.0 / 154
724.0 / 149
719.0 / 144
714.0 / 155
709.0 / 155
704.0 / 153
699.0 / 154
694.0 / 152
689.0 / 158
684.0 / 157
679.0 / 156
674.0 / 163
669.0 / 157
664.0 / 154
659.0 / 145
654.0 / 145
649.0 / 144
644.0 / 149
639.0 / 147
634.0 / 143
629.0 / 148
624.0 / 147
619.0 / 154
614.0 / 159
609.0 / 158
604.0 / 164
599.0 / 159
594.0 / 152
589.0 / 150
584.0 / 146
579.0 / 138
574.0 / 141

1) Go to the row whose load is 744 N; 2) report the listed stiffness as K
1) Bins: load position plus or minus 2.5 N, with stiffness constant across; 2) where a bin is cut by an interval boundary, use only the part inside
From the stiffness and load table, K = 145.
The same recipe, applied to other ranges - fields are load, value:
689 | 158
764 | 157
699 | 154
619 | 154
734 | 147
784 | 143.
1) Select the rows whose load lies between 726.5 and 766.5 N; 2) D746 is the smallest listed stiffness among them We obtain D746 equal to 144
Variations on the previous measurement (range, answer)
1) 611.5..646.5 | 143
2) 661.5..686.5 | 154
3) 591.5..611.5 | 152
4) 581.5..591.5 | 146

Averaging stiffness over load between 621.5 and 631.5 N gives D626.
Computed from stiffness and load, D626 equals 148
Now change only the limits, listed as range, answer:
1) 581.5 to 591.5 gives 148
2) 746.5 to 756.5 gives 146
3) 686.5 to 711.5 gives 154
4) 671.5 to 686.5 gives 159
